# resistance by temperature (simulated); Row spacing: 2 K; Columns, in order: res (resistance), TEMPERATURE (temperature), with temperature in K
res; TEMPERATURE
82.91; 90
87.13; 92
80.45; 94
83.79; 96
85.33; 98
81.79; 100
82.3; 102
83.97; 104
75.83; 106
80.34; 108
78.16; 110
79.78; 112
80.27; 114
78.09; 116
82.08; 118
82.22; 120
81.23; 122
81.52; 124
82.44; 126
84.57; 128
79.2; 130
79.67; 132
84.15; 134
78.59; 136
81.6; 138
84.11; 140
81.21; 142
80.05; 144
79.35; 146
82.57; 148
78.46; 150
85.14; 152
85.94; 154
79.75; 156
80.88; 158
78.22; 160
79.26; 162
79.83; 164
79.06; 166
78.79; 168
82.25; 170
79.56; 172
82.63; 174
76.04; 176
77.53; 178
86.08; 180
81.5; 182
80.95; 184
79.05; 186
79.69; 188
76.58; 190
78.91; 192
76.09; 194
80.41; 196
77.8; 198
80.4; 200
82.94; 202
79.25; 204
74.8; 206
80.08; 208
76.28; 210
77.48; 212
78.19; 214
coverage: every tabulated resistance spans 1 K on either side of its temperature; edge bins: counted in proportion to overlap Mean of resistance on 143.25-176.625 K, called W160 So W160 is 80.5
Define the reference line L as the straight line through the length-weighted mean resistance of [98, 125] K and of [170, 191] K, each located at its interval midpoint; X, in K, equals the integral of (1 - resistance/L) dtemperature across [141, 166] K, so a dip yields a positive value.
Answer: -0.1 K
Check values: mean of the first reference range 80.8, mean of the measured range 80.8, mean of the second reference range 80.1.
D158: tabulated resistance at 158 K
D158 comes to 80.88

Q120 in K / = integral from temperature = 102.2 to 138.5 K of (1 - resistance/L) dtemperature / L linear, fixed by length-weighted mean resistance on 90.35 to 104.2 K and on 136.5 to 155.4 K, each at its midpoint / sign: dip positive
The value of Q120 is 0.85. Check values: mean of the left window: 83.5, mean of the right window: 81.9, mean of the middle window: 80.8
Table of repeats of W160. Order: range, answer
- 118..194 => 80.7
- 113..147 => 81.2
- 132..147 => 81.2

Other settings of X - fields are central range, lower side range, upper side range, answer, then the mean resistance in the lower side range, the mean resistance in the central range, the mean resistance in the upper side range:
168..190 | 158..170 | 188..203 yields -0.3 K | 79.5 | 80.3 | 79.1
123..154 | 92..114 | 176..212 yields -0.4 K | 81.4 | 81.7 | 79.2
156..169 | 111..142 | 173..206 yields 0.2 K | 81.3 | 79.4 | 79.6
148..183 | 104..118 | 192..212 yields -0.8 K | 79.4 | 80.7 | 78.6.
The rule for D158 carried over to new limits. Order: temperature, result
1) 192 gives 78.91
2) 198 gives 77.8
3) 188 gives 79.69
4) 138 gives 81.6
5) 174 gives 82.63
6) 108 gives 80.34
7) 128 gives 84.57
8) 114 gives 80.27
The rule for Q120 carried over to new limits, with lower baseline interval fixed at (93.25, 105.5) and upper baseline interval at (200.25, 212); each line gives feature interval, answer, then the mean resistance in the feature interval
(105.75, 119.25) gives 0.4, 79.5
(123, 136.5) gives 0.0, 81.6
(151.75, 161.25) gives -0.1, 81.7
